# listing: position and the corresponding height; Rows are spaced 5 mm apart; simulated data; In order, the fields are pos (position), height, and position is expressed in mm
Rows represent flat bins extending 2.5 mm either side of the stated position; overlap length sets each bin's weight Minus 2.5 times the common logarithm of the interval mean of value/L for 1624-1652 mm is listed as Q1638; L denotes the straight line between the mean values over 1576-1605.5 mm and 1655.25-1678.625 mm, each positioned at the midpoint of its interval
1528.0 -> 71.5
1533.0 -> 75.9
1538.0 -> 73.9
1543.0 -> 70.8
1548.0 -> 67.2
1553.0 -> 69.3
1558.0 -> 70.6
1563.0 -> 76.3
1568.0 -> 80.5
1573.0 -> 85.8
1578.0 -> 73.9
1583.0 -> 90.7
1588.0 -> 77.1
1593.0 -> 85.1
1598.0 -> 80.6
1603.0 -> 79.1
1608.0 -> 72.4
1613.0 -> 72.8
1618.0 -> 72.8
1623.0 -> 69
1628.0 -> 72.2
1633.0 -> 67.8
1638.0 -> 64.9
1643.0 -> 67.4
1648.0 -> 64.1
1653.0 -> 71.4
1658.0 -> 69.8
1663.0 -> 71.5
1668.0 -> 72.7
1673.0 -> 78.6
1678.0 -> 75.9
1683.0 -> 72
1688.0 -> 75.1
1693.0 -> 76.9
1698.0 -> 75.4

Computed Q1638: 0.133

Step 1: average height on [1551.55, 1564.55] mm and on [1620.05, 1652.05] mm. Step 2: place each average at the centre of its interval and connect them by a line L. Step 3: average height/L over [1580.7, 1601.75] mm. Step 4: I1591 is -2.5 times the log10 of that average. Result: -0.18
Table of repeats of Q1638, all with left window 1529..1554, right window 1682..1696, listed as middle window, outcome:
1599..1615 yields -0.03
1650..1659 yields 0.06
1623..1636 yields 0.06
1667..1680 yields -0.02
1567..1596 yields -0.14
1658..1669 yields 0.04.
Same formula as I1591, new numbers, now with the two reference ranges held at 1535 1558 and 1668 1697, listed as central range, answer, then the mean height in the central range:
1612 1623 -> 0.017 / 71.9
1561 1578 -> -0.125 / 80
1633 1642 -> 0.119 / 66.1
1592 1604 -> -0.129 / 81.5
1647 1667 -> 0.070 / 69.8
